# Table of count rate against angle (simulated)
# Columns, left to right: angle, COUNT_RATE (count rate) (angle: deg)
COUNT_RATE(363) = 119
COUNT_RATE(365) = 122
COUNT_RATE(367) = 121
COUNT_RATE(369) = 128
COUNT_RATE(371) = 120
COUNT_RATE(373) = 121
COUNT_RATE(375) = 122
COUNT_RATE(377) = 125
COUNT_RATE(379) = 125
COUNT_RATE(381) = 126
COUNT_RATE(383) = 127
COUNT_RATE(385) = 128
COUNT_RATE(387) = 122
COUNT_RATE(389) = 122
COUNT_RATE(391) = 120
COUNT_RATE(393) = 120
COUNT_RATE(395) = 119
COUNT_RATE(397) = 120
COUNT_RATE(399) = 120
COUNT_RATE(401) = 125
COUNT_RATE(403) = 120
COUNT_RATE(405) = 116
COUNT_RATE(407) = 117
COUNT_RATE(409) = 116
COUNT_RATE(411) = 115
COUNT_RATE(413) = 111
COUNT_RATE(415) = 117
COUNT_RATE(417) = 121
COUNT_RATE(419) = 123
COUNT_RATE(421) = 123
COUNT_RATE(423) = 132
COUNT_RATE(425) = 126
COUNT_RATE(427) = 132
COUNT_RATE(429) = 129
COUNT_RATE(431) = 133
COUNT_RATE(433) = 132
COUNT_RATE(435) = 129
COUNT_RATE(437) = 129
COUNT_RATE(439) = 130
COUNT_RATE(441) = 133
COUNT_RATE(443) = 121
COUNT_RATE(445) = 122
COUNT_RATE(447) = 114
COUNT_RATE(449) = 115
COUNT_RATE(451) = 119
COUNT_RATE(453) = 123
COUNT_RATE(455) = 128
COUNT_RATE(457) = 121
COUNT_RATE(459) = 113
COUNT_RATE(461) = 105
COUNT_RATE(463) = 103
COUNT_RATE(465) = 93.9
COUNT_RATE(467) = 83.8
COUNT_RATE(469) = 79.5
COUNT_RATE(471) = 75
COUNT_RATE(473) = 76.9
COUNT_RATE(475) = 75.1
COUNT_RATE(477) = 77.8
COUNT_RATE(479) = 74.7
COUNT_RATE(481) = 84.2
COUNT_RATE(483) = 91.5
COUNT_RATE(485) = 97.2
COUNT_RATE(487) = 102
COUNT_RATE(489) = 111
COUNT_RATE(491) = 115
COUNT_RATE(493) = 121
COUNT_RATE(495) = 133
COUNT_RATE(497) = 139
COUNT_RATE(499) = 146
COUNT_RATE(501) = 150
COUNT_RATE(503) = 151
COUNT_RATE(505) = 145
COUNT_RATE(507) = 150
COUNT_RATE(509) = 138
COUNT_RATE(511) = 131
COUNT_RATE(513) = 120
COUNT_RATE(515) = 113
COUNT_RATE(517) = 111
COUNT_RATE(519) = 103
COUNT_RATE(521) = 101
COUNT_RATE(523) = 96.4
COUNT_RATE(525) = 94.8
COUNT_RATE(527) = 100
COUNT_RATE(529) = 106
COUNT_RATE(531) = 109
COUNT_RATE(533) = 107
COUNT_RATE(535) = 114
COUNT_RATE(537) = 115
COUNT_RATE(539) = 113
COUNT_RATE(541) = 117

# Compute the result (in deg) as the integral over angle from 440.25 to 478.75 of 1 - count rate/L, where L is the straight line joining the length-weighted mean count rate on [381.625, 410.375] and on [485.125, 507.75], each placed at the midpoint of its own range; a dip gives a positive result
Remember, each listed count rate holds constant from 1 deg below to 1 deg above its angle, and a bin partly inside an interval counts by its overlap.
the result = 7.2 deg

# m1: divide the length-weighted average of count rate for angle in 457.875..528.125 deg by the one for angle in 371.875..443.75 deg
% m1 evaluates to 0.88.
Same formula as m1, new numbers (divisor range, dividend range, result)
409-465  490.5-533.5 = 1.00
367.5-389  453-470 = 0.84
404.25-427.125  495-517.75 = 1.13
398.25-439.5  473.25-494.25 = 0.77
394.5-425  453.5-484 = 0.77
